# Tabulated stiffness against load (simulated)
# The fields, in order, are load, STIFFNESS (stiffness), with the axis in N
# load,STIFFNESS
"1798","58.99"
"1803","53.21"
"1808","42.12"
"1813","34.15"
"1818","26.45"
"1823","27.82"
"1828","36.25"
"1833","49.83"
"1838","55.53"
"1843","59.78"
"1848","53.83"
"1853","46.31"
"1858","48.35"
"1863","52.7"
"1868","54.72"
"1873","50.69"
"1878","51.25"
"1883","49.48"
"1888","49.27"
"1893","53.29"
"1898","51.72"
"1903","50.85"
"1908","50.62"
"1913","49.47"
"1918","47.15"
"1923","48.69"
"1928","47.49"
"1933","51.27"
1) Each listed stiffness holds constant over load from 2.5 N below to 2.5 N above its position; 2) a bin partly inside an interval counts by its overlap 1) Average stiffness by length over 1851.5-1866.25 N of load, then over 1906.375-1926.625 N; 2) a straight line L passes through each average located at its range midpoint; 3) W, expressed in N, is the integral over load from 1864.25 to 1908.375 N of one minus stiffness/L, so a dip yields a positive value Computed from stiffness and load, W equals -1.9 N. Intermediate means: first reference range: 49.6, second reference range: 48.8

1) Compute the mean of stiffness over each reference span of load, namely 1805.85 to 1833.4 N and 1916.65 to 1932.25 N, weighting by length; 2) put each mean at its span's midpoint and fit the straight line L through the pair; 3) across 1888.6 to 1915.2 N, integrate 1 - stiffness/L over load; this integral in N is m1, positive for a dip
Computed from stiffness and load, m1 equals -3.4 N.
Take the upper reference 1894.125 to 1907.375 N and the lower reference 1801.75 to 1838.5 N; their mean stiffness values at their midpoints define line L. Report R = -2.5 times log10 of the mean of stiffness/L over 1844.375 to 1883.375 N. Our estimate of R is -0.12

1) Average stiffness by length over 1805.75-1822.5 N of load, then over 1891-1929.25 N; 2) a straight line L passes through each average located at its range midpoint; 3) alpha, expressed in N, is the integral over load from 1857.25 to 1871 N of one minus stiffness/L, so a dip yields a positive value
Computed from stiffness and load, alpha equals -3.4 N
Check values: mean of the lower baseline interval 33.4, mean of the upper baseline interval 49.9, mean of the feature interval 52.3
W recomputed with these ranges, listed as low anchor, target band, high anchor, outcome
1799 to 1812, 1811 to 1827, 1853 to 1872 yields 6.1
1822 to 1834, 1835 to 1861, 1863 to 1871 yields -4.1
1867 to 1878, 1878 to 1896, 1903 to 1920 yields 0.1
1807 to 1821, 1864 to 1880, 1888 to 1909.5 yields -2.4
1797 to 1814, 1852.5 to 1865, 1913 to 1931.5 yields -0.5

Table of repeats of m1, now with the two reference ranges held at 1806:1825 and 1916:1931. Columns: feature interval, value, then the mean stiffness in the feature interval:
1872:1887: -3.1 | 50.3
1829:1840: -4.7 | 50.3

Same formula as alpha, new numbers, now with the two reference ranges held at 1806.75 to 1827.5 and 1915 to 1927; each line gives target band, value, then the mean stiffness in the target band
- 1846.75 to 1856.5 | -3.1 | 49.4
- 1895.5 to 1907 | -1.6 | 51.2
